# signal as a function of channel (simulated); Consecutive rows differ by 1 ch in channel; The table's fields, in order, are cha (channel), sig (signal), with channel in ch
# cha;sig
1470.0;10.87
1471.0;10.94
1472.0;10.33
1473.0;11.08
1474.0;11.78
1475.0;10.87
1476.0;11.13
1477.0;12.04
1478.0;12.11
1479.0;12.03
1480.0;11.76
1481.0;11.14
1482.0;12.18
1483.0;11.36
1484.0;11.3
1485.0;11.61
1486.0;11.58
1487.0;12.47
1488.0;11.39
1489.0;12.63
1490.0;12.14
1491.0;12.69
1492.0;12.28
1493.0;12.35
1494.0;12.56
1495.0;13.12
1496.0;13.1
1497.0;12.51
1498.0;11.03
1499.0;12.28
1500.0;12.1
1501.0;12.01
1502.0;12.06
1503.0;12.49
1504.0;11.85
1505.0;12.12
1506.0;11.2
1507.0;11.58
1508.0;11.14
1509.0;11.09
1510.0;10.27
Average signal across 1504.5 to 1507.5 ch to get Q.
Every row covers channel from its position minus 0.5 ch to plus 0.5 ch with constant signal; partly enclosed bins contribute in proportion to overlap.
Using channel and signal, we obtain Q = 11.6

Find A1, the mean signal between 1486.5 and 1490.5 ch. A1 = 12.2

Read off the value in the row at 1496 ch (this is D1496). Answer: 13.1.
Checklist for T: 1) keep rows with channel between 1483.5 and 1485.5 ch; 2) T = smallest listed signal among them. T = 11.3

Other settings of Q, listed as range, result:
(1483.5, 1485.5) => 11.5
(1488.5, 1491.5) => 12.5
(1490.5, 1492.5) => 12.5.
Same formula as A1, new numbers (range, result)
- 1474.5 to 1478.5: 11.5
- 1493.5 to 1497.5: 12.8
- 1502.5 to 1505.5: 12.2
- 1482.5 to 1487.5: 11.7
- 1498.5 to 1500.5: 12.2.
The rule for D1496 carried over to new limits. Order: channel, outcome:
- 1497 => 12.51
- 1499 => 12.28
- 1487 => 12.47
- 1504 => 11.85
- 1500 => 12.1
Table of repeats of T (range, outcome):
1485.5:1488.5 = 11.39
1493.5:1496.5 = 12.56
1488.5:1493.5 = 12.14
